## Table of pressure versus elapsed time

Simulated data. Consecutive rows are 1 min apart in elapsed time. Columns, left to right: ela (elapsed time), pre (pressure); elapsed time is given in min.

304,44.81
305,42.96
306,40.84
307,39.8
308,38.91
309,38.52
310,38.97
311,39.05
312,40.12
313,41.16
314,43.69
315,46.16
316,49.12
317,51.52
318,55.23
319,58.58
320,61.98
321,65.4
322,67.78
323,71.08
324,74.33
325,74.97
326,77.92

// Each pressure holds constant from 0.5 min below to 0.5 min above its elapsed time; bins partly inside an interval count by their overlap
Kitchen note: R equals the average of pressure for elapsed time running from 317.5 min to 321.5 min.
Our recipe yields 60.3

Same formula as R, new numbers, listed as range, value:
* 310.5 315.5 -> 42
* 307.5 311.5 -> 38.9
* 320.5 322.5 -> 66.6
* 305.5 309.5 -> 39.5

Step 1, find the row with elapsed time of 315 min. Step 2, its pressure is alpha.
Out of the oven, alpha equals 46.16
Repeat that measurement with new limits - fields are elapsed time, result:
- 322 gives 67.78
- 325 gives 74.97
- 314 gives 43.69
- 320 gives 61.98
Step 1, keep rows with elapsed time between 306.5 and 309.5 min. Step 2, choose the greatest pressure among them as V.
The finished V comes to 39.8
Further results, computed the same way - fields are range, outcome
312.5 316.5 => 49.12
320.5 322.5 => 67.78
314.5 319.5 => 58.58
